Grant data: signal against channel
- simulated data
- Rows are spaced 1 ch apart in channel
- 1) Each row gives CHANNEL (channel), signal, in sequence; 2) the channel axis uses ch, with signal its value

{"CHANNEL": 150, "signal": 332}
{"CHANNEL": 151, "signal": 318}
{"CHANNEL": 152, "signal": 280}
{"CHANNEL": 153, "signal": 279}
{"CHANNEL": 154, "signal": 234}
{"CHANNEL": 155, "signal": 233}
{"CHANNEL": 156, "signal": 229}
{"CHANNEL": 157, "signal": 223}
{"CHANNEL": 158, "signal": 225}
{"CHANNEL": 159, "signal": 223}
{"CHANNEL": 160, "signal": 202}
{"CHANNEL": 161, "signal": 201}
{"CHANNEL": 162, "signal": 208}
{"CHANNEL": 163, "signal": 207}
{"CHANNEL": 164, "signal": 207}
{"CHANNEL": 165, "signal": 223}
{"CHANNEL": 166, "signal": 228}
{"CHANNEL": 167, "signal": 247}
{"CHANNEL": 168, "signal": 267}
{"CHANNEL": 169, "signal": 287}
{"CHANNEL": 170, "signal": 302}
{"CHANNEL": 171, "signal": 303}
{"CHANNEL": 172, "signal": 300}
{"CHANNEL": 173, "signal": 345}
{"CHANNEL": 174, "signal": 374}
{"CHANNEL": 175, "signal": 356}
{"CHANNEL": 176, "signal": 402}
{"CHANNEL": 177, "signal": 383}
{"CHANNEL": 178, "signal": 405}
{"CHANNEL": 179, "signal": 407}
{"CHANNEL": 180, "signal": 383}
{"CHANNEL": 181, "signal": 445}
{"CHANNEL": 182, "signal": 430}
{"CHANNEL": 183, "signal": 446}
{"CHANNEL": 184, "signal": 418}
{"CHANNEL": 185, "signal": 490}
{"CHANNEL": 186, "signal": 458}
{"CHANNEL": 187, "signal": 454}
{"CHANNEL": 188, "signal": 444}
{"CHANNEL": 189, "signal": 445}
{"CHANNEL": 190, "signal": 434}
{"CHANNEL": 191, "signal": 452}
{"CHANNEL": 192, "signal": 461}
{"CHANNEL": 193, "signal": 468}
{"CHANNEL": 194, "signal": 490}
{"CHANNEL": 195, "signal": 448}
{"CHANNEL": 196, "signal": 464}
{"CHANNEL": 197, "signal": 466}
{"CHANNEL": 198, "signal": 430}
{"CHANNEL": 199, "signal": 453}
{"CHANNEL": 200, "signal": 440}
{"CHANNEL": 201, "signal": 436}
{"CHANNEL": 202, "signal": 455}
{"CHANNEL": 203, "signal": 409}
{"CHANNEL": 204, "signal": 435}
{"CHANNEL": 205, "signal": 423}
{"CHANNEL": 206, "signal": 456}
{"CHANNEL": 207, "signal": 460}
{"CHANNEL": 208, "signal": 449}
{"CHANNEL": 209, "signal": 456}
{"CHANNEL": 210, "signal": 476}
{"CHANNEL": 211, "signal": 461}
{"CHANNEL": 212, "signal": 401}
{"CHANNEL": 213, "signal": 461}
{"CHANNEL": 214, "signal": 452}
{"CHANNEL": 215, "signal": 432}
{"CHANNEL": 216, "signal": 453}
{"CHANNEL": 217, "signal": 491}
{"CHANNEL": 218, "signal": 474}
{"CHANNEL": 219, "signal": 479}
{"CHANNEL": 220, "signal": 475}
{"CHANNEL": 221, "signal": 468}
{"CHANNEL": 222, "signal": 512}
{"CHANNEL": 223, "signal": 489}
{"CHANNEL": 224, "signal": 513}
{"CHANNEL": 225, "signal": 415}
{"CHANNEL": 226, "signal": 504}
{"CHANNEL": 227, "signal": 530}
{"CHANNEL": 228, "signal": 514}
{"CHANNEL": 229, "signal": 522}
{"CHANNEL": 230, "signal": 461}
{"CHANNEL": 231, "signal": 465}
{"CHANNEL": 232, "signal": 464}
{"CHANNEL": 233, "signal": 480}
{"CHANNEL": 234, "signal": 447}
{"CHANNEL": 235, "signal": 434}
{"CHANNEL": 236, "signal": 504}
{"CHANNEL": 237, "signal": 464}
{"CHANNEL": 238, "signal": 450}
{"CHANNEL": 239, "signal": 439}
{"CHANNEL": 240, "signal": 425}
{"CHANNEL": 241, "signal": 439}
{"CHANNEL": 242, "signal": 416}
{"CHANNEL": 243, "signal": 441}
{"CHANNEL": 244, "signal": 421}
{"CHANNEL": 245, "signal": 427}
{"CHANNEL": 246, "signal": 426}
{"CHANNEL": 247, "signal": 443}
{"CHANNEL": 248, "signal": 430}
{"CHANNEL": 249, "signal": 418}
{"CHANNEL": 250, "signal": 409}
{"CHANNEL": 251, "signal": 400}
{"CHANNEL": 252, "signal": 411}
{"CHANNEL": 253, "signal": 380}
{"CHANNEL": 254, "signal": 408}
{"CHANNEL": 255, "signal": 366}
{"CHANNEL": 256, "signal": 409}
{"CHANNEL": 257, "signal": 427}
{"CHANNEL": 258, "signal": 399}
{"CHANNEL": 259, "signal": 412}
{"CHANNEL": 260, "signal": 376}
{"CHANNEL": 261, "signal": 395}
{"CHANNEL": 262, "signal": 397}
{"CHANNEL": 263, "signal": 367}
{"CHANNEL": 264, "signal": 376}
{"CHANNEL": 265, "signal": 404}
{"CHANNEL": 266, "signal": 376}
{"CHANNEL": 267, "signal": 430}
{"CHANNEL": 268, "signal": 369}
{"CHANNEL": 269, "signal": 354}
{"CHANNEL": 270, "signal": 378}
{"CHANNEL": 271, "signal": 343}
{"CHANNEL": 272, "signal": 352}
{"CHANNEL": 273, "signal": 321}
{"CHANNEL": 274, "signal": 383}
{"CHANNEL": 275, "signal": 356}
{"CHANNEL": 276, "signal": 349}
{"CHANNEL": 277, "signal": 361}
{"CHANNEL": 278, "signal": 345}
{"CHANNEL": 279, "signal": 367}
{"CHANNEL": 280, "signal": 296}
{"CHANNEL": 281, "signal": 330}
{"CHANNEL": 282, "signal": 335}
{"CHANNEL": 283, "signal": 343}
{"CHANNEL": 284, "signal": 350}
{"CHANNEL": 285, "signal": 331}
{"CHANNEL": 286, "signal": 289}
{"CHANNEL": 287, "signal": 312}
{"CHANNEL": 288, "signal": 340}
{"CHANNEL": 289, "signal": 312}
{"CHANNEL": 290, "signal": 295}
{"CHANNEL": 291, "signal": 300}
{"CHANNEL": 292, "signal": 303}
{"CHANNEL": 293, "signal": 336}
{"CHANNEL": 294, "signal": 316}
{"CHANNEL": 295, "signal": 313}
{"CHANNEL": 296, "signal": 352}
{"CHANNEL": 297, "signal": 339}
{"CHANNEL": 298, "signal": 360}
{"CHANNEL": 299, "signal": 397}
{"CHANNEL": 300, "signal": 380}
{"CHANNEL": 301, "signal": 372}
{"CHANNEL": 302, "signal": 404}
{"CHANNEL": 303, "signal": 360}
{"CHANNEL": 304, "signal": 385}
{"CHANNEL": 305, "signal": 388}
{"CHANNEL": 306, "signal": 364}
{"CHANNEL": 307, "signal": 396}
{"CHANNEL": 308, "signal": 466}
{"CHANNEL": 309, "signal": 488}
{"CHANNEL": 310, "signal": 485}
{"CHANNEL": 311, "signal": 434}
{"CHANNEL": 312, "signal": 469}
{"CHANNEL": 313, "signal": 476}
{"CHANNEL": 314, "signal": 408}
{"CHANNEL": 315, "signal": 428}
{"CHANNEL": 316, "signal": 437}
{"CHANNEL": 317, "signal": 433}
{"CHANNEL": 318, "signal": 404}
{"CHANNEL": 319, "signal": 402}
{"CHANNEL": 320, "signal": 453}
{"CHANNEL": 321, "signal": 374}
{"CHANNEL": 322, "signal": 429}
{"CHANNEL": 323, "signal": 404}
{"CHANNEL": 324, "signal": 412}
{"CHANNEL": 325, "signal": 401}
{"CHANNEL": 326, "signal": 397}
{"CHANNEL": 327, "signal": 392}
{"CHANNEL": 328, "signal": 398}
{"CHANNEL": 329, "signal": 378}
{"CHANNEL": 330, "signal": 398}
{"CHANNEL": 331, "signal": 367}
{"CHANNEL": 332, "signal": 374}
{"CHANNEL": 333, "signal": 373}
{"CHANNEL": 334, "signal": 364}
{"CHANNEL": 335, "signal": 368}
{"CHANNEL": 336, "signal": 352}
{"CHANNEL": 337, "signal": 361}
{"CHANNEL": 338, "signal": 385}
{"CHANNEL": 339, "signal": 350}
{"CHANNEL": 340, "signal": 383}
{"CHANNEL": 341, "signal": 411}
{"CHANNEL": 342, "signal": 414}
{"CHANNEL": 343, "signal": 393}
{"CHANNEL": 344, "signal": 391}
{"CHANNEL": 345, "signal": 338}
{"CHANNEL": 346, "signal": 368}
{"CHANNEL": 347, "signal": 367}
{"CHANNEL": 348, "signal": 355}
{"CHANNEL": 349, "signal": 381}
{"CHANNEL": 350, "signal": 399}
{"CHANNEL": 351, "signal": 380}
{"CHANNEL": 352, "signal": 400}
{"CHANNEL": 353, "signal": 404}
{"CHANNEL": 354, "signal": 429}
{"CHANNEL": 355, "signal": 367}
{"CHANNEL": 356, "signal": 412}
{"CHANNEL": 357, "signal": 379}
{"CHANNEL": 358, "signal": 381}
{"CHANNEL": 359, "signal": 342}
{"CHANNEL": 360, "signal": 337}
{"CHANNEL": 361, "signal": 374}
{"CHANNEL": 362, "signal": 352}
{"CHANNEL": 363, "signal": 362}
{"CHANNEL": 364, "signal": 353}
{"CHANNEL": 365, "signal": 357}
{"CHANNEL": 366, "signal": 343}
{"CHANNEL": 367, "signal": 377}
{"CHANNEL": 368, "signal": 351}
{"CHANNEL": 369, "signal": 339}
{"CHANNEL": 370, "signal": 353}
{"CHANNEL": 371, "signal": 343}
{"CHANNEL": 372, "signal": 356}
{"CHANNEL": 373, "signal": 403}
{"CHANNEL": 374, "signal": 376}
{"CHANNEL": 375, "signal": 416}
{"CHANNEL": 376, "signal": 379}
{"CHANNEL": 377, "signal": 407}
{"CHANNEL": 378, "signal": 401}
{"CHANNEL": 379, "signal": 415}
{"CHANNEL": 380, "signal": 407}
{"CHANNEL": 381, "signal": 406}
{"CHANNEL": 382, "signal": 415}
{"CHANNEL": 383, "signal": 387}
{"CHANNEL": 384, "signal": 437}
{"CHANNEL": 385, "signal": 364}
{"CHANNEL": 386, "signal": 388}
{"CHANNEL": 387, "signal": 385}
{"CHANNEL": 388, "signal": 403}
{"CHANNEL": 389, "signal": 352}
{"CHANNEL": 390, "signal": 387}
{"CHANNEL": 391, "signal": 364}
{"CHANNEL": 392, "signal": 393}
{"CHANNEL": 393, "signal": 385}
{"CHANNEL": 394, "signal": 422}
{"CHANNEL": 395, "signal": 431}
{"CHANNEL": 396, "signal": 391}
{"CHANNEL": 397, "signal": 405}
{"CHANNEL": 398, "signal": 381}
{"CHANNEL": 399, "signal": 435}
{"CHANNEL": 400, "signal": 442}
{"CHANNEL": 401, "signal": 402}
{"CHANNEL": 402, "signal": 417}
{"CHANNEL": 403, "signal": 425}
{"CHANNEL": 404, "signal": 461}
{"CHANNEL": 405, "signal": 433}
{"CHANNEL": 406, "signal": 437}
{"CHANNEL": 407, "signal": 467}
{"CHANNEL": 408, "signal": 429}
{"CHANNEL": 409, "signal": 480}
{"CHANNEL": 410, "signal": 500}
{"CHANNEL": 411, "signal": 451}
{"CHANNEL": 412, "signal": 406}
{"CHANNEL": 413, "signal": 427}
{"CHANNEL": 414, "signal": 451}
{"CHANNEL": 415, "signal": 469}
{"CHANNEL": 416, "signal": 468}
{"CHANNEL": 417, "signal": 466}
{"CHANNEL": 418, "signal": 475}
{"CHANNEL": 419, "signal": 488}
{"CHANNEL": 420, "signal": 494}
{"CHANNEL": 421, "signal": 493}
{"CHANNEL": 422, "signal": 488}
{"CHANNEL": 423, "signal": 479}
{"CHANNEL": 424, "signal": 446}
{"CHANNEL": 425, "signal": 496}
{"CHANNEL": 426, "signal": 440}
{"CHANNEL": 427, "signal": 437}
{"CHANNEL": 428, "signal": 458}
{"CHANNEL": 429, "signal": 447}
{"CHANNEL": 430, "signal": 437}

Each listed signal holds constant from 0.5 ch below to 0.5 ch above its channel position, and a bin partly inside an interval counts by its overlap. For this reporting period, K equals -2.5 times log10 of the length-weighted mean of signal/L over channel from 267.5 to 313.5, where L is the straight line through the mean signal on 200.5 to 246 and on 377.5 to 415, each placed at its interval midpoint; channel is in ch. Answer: 0.21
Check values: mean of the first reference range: 459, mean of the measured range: 363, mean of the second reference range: 416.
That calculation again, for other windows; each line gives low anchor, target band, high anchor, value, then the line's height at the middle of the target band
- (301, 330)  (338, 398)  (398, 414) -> 0.13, 429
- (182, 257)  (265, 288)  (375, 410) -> 0.24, 437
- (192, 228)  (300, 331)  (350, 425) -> 0.04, 430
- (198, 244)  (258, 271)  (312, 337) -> 0.13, 435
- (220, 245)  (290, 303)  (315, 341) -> 0.20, 417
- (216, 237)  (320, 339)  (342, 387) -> 0.05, 405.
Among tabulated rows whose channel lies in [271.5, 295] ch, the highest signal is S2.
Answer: 383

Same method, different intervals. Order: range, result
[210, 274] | 530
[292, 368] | 488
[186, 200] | 490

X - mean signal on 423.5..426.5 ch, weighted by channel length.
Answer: 461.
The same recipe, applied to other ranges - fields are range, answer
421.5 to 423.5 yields 484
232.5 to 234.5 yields 464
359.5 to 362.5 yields 354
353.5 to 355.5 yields 398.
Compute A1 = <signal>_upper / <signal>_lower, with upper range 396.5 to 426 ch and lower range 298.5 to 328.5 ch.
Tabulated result 1.09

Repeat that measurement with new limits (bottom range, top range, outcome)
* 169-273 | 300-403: 0.91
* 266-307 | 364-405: 1.13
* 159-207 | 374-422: 1.12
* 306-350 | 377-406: 1.01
